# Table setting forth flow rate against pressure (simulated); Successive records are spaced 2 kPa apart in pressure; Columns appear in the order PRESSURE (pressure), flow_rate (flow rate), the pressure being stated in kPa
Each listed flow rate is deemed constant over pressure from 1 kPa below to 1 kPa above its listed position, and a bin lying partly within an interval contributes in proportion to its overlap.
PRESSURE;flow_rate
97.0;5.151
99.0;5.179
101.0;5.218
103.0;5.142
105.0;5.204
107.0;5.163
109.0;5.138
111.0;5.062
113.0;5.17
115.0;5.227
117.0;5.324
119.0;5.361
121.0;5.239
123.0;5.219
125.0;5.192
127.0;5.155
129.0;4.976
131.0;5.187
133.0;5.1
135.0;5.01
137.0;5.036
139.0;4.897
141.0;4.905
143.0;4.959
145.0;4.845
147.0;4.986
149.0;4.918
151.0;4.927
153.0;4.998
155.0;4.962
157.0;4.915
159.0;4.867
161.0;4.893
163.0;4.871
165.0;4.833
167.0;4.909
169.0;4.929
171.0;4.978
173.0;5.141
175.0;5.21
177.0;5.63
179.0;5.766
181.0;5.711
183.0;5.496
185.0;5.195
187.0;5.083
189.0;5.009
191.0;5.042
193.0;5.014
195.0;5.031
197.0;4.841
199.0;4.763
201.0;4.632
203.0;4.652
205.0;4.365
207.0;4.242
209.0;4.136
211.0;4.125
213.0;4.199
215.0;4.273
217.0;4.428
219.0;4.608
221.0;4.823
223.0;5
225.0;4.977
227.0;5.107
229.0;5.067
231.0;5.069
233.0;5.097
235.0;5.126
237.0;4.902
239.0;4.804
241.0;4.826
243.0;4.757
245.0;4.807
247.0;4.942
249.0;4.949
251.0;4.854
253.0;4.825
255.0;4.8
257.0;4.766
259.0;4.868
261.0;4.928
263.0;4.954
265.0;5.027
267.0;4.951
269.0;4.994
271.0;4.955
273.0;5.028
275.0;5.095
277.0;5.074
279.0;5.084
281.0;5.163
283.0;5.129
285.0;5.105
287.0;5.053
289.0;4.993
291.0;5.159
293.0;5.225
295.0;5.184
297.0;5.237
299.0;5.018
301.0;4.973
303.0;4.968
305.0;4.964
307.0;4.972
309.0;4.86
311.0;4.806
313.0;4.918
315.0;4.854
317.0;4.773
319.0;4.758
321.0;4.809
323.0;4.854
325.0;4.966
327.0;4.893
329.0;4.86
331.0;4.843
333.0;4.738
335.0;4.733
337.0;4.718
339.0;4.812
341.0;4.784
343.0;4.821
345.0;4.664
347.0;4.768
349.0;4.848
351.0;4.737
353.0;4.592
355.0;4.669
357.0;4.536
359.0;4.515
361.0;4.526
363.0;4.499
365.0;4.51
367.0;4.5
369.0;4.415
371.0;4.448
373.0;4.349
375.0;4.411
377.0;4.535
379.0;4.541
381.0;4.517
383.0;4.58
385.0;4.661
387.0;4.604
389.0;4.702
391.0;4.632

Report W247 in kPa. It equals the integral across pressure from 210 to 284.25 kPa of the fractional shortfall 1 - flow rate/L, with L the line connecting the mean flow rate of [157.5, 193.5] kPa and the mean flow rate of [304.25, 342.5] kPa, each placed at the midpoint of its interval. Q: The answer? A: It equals 1.7 kPa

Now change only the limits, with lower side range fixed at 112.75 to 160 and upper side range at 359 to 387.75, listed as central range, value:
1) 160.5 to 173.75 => 0.1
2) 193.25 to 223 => 2.1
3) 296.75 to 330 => -1.8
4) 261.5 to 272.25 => -0.5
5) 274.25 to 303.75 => -2.5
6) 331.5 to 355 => -0.9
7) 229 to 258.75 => -0.6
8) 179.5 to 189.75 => -0.8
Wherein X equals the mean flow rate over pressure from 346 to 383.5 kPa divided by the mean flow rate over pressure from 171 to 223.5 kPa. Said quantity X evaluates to 0.94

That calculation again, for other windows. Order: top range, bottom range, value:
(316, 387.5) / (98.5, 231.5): 0.94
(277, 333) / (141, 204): 0.99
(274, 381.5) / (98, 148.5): 0.94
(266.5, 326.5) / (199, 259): 1.06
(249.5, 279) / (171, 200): 0.95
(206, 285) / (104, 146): 0.95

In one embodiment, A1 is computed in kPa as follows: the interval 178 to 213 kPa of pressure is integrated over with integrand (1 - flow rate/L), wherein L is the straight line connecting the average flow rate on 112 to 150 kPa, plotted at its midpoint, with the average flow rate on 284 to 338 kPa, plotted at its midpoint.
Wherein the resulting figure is 1.16 kPa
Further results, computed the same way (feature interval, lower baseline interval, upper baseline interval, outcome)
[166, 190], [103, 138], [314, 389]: -1.0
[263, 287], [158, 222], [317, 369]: -1.4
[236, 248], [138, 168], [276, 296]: 0.5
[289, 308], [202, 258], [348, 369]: -1.7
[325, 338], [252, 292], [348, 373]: -0.3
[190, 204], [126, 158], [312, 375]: 0.2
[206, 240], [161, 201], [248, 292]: 2.3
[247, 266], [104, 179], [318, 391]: -0.2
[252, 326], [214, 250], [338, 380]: -3.6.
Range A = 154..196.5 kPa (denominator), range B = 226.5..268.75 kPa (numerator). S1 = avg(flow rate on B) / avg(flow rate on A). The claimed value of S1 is 0.96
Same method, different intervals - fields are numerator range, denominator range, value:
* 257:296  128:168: 1.02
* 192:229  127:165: 0.93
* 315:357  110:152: 0.94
